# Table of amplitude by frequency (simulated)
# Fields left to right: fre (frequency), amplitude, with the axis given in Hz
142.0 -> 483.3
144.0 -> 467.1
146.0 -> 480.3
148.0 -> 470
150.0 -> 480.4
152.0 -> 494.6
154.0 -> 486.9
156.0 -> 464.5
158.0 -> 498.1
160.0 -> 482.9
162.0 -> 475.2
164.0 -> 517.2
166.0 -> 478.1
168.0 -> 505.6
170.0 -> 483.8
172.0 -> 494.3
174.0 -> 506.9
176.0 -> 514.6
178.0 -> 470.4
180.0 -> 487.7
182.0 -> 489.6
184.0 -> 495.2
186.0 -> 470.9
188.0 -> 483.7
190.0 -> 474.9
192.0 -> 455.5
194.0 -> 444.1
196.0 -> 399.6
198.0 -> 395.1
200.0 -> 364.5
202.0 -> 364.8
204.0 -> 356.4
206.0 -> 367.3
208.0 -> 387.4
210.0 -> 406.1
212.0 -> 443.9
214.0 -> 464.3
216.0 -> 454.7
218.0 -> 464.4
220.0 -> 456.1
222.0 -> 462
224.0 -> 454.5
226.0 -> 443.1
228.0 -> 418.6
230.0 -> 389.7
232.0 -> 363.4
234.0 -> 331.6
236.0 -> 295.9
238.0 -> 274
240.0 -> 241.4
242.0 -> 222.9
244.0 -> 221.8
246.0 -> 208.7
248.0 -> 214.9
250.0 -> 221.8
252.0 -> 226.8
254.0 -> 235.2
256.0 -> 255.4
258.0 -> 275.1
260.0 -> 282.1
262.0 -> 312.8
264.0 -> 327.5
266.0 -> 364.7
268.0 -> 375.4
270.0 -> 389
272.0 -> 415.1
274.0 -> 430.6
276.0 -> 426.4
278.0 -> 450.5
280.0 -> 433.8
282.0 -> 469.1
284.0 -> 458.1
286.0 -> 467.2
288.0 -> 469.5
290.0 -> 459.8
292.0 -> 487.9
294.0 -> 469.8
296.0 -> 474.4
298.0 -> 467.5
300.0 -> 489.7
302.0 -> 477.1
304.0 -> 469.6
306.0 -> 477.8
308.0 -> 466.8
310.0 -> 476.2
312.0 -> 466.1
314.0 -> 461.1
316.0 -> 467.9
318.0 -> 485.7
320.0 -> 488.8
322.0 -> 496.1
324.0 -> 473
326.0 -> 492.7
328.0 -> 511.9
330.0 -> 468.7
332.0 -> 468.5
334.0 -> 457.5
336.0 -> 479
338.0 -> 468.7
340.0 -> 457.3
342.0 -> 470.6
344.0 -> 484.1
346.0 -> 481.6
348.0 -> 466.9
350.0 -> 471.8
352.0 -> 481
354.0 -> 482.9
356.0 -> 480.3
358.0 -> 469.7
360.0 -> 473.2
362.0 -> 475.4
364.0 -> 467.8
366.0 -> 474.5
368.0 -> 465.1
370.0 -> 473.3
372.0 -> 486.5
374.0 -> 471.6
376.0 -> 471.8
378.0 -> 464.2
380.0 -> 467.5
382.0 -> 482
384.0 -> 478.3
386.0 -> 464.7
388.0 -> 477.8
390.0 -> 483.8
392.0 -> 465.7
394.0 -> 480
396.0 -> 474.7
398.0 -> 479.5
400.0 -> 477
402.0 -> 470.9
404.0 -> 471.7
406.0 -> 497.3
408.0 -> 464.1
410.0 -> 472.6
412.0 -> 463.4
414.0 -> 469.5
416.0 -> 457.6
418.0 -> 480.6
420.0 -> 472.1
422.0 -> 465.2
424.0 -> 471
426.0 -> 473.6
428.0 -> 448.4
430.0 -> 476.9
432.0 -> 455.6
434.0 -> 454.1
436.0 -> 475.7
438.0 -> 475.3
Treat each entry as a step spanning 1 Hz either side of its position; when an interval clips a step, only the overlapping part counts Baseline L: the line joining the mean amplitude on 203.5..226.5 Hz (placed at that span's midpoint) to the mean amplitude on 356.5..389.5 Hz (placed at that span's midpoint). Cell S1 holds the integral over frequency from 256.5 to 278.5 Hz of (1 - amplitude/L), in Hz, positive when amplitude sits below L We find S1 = 4.04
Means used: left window 431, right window 473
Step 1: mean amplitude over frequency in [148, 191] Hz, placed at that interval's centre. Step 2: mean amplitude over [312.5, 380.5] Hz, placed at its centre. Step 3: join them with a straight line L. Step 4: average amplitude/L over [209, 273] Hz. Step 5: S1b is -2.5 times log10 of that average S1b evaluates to 0.38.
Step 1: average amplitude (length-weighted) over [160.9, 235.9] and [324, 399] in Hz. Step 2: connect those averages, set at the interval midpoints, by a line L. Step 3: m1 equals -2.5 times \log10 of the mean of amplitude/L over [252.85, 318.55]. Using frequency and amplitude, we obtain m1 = 0.10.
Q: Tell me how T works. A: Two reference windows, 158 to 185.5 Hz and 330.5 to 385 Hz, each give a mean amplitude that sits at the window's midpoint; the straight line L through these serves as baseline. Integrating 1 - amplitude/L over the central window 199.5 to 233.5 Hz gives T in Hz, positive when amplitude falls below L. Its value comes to 5.1 Hz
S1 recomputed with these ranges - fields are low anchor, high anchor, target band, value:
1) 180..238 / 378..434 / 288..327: -2.7 Hz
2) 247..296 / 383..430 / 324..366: -4.7 Hz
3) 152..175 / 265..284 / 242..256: 6.8 Hz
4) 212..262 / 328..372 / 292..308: -2.6 Hz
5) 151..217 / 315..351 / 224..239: 3.2 Hz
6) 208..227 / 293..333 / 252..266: 5.4 Hz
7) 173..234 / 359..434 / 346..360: -0.4 Hz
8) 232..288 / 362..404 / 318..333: -2.9 Hz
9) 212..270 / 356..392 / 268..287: -3.2 Hz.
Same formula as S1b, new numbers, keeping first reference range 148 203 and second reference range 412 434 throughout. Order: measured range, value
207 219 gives 0.08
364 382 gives -0.01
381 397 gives -0.02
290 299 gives -0.01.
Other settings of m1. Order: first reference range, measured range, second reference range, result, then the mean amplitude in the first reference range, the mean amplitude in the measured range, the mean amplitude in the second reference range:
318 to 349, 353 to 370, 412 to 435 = 0.00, 478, 474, 466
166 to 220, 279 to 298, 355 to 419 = -0.01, 449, 466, 474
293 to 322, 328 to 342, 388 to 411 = 0.01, 475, 470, 476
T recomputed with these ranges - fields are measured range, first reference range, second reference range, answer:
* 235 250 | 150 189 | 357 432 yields 7.6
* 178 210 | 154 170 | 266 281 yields 2.6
